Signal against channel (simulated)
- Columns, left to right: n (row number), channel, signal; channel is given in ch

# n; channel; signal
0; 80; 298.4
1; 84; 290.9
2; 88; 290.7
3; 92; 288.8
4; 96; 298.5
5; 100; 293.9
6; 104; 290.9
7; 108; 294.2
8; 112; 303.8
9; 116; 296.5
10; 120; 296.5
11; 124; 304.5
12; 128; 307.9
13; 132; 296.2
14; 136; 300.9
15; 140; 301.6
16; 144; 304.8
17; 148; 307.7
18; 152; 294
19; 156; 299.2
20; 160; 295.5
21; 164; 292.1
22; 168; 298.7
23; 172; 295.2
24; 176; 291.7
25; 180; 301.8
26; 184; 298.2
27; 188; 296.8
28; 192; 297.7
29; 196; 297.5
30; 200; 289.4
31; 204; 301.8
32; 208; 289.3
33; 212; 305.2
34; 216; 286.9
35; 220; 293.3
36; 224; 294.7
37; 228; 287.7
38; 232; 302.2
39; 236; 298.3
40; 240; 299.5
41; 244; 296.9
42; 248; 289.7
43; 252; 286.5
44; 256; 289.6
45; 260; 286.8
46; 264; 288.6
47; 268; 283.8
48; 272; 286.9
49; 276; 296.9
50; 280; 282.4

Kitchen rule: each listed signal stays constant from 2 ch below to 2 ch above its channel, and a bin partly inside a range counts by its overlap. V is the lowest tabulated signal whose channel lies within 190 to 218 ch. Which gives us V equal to 286.9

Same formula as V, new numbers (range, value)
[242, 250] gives 289.7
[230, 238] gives 298.3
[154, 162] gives 295.5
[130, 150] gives 296.2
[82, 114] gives 288.8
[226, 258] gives 286.5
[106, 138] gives 294.2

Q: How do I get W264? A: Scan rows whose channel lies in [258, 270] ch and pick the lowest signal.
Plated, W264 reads 283.8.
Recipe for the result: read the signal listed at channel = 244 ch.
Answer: 296.9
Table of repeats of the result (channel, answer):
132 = 296.2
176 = 291.7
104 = 290.9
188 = 296.8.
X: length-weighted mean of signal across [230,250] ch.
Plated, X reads 297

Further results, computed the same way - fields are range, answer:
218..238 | 295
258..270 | 286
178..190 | 299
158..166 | 294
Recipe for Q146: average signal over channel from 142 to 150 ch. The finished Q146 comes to 306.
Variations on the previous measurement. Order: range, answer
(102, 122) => 296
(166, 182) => 297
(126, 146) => 302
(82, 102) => 293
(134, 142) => 301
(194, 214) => 297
